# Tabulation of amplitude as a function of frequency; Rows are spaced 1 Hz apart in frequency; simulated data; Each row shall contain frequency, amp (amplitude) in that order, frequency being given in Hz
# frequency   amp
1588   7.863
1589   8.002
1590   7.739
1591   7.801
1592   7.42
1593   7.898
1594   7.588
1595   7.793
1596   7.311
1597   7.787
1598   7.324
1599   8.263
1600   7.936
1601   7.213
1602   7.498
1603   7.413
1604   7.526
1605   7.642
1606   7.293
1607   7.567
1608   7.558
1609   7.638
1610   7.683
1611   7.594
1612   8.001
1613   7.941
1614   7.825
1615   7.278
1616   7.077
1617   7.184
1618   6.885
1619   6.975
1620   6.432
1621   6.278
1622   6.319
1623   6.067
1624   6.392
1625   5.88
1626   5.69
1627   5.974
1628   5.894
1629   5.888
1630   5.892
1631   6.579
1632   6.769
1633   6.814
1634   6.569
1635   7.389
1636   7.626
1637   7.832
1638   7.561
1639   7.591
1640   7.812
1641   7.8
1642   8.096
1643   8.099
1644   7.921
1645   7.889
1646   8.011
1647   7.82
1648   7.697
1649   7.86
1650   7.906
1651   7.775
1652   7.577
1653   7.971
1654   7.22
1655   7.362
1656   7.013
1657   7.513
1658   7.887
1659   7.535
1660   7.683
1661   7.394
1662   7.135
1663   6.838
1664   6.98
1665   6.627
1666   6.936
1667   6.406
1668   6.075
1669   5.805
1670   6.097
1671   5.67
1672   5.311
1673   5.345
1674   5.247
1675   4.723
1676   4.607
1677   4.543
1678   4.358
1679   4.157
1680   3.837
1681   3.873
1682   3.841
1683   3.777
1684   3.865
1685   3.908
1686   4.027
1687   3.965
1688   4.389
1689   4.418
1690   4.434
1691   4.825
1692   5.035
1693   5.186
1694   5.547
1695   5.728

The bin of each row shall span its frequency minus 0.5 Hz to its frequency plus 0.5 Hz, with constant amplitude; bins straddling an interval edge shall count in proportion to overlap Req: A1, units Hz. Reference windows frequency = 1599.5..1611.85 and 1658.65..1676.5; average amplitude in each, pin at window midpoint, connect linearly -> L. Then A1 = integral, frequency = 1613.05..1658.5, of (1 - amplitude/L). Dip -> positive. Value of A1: -1.8 Hz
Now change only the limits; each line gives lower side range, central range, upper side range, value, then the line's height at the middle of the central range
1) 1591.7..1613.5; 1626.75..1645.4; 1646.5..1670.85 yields 0.5 Hz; 7.37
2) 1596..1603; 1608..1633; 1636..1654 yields 3.0 Hz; 7.71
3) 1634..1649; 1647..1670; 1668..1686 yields -3.5 Hz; 6.28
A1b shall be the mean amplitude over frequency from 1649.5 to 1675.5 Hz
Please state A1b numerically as 6.77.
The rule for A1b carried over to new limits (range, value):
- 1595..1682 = 6.87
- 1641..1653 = 7.88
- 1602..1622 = 7.33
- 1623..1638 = 6.53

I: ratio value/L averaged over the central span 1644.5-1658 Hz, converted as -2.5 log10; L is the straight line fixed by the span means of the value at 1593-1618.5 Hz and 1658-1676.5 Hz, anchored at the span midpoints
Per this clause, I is -0.16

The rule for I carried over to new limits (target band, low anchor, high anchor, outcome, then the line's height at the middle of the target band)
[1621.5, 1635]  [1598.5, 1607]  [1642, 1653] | 0.234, 7.75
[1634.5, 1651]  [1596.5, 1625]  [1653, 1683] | -0.189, 6.56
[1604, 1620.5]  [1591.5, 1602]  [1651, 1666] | 0.023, 7.57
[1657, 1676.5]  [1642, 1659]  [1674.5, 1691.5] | -0.064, 5.97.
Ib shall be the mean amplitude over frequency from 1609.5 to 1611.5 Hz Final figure 7.64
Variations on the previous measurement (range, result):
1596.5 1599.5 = 7.79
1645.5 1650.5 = 7.86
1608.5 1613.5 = 7.77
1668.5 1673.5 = 5.65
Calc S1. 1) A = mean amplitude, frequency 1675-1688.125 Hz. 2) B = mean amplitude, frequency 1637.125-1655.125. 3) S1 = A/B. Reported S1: 0.53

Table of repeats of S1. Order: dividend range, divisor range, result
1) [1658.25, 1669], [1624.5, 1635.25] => 1.10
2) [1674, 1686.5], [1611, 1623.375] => 0.59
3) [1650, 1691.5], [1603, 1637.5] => 0.83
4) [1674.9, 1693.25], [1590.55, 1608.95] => 0.56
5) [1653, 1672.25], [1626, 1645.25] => 0.97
